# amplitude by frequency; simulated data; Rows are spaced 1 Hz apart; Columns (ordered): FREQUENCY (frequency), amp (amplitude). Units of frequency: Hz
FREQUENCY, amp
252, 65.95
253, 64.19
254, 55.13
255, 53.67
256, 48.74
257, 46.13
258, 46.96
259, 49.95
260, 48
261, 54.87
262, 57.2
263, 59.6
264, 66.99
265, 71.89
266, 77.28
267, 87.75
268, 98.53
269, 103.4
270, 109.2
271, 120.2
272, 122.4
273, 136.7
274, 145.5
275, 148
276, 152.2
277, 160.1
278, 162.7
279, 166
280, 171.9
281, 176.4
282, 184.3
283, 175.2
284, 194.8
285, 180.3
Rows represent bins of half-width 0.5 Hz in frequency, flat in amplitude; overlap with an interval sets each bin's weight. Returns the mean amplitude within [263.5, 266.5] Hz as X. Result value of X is 72.1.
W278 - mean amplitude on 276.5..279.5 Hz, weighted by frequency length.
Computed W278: 163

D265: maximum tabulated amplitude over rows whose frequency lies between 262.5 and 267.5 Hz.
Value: 87.75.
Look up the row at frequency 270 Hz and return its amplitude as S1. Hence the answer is 109.2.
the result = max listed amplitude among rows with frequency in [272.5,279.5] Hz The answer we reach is 166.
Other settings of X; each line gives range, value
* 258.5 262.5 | 52.5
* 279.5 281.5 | 174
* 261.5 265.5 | 63.9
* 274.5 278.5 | 156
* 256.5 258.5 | 46.5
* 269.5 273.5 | 122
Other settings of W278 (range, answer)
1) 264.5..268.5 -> 83.9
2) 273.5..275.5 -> 147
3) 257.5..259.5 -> 48.5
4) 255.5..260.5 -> 48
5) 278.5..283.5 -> 175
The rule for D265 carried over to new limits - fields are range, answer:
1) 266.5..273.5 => 136.7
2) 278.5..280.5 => 171.9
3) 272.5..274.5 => 145.5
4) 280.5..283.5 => 184.3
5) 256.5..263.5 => 59.6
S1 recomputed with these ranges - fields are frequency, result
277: 160.1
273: 136.7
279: 166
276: 152.2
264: 66.99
